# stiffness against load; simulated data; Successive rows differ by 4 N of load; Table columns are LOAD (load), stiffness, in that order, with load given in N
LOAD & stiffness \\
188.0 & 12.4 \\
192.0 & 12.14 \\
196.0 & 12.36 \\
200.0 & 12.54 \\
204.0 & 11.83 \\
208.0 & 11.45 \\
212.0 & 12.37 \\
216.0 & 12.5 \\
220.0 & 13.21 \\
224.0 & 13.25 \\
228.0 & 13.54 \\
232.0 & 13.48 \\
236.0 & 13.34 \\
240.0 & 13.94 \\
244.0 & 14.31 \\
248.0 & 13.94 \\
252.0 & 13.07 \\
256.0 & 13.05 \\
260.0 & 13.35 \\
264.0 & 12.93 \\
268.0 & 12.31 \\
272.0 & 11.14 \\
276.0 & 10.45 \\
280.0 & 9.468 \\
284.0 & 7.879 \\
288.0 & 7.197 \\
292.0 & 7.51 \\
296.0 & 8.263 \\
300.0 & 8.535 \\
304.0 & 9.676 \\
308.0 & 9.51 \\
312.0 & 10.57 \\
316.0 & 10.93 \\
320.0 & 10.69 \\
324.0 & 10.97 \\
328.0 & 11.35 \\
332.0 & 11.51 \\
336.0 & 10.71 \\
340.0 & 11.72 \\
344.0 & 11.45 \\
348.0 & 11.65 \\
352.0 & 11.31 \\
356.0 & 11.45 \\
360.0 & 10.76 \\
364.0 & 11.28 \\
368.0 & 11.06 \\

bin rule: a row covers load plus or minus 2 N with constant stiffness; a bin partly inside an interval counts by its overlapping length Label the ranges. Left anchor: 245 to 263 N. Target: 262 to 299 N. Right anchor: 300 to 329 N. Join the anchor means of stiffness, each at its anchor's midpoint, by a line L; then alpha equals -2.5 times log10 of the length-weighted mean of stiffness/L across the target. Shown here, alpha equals 0.25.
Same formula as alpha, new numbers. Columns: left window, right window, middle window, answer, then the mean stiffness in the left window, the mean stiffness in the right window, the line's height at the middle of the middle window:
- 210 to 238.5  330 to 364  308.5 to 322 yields 0.12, 13.1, 11.3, 11.8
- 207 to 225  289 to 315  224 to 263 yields -0.18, 12.6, 9.01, 11.4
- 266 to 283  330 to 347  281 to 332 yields 0.16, 10.7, 11.4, 11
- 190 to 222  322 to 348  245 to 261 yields -0.13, 12.3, 11.3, 11.9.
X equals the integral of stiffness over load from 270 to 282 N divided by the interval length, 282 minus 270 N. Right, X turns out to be 10.4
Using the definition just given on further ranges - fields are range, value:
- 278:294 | 8.01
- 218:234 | 13.4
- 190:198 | 12.2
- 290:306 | 8.5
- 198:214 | 12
